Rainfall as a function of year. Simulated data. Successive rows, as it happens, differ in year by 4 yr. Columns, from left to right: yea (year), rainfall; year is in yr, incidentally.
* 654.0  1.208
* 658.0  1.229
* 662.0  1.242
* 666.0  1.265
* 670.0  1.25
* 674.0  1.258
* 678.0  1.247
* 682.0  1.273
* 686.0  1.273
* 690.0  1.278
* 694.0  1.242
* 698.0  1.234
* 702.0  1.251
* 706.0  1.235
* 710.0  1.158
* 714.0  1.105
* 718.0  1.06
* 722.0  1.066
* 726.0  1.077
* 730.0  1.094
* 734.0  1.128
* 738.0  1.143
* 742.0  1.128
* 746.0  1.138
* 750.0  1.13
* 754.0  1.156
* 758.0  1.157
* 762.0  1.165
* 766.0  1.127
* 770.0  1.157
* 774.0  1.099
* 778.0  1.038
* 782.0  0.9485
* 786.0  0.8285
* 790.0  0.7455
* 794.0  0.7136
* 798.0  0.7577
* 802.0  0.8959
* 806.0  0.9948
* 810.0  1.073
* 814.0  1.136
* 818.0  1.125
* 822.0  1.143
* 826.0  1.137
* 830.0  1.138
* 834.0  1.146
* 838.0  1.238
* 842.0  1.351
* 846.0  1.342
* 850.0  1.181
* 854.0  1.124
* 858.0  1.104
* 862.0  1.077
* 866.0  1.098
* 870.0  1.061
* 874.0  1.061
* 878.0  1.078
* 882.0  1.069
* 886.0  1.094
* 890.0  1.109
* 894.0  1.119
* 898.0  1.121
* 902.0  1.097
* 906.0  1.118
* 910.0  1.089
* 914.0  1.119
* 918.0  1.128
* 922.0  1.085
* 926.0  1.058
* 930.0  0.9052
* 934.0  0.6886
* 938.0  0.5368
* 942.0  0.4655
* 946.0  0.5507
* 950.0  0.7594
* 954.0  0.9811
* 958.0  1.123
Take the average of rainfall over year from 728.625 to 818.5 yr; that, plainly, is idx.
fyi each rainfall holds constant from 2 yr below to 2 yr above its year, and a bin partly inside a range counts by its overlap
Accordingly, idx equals 1.04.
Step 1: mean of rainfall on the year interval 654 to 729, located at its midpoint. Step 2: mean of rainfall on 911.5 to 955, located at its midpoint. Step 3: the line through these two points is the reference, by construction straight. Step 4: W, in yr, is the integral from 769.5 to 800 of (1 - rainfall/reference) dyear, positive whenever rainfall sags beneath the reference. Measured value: 4.8 yr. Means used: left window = 1.21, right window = 0.843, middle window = 0.899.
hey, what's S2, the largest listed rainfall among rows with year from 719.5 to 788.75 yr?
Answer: 1.165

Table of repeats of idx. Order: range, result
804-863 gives 1.16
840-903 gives 1.13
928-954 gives 0.676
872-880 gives 1.07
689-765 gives 1.15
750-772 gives 1.15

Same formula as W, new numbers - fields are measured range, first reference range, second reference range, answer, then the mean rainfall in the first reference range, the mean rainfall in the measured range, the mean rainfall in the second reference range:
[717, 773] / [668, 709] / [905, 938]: 3.0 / 1.25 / 1.12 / 0.991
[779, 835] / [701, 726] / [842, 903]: 7.2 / 1.14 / 0.983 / 1.12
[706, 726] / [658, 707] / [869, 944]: 1.8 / 1.25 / 1.11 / 0.999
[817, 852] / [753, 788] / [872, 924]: -3.7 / 1.07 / 1.2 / 1.1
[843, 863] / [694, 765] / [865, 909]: -1.4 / 1.15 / 1.18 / 1.09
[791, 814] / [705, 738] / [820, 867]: 5.0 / 1.11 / 0.902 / 1.17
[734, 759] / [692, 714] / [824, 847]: 1.5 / 1.21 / 1.14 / 1.22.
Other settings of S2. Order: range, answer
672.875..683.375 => 1.273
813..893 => 1.351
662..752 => 1.278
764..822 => 1.157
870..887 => 1.094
